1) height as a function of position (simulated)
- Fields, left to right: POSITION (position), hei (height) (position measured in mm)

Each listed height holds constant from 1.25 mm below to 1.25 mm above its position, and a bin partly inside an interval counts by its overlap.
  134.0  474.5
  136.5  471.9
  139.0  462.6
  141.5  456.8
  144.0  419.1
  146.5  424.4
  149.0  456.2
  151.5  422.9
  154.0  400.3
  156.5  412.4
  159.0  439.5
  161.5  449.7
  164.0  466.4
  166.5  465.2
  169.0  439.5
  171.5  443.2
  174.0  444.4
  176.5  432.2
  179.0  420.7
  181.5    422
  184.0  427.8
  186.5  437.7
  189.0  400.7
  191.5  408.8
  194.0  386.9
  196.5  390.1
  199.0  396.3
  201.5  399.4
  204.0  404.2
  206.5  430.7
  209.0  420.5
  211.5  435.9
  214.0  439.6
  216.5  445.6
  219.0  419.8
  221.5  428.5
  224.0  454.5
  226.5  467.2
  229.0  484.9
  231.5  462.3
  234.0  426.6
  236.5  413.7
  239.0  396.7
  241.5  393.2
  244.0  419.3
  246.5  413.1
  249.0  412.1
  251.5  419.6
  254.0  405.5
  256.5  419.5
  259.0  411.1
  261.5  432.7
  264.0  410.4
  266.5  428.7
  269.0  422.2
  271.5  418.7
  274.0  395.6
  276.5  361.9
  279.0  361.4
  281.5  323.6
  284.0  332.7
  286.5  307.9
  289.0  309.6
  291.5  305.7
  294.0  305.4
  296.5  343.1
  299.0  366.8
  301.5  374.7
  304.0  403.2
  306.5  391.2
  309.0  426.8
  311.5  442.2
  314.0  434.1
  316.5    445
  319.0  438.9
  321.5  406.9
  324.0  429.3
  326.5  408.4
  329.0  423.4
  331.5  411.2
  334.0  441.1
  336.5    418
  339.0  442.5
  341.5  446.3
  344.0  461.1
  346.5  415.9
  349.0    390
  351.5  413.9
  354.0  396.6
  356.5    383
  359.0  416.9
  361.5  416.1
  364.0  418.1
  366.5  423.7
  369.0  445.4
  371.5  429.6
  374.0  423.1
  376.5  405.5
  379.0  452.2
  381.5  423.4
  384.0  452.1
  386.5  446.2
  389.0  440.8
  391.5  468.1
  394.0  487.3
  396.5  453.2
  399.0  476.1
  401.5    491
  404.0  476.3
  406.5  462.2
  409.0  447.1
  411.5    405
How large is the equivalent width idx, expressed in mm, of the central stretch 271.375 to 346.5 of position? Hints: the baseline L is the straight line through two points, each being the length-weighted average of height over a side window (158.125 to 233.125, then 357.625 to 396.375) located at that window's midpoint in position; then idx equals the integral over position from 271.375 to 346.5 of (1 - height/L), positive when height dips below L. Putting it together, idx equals 7.4 mm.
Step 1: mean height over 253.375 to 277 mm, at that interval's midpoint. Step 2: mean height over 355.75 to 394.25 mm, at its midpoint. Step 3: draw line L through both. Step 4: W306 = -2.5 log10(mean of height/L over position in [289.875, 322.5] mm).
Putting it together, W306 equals 0.08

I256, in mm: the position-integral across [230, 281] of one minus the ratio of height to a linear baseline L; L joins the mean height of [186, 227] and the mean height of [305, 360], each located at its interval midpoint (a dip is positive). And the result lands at 1.3 mm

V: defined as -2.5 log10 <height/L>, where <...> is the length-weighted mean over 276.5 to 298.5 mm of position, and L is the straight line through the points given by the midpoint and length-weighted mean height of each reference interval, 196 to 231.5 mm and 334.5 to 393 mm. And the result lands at 0.30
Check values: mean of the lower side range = 432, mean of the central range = 327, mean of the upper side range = 428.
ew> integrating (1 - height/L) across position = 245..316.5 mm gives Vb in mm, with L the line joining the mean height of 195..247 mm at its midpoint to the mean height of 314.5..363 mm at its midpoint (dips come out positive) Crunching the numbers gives 6.3 mm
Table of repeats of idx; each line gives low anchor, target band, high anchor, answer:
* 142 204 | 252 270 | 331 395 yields 0.4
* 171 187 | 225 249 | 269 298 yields -2.9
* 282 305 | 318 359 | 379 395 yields -2.9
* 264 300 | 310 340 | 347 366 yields -3.3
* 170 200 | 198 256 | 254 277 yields -1.5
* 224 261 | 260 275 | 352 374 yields 0.2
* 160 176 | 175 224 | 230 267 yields 2.0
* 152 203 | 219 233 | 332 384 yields -1.0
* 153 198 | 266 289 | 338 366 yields 3.0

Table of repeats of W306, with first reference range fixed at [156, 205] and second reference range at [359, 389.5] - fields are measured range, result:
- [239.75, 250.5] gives 0.046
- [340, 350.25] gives 0.002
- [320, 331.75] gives 0.032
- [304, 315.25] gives 0.019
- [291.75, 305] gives 0.207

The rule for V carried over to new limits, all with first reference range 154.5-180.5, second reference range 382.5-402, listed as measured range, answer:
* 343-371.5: 0.11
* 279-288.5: 0.36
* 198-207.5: 0.09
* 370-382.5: 0.08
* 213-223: 0.03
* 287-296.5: 0.40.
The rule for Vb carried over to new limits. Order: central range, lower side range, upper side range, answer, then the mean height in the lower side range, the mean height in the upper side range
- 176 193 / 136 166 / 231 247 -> 0.4 mm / 440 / 416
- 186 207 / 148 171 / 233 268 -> 1.2 mm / 439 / 414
